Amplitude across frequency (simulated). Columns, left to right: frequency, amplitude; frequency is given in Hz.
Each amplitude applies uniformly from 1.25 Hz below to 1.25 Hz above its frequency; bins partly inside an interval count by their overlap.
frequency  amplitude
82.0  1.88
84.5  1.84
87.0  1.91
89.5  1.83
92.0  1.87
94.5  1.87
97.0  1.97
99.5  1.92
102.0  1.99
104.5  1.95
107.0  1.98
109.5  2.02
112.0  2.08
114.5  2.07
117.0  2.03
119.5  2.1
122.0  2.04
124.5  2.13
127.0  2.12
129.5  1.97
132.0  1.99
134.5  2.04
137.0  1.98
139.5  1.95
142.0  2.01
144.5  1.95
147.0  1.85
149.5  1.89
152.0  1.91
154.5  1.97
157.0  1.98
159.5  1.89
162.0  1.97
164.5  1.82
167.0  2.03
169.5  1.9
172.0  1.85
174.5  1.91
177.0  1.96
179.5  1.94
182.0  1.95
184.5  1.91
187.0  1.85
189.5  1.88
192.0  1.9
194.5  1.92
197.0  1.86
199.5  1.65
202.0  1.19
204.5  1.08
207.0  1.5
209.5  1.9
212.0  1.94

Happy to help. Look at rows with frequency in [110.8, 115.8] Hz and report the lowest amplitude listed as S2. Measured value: 2.07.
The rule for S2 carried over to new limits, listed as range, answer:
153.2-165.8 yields 1.82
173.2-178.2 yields 1.91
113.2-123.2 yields 2.03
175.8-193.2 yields 1.85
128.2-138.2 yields 1.97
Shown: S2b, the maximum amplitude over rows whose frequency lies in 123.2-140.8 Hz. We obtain 2.13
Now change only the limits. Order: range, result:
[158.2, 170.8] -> 2.03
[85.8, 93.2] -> 1.91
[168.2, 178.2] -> 1.96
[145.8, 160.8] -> 1.98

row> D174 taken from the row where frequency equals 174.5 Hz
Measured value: 1.91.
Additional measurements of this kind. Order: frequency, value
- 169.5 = 1.9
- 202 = 1.19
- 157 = 1.98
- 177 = 1.96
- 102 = 1.99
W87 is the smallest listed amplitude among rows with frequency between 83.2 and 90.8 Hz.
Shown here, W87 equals 1.83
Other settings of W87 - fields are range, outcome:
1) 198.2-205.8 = 1.08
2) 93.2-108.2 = 1.87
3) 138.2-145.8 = 1.95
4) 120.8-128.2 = 2.04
